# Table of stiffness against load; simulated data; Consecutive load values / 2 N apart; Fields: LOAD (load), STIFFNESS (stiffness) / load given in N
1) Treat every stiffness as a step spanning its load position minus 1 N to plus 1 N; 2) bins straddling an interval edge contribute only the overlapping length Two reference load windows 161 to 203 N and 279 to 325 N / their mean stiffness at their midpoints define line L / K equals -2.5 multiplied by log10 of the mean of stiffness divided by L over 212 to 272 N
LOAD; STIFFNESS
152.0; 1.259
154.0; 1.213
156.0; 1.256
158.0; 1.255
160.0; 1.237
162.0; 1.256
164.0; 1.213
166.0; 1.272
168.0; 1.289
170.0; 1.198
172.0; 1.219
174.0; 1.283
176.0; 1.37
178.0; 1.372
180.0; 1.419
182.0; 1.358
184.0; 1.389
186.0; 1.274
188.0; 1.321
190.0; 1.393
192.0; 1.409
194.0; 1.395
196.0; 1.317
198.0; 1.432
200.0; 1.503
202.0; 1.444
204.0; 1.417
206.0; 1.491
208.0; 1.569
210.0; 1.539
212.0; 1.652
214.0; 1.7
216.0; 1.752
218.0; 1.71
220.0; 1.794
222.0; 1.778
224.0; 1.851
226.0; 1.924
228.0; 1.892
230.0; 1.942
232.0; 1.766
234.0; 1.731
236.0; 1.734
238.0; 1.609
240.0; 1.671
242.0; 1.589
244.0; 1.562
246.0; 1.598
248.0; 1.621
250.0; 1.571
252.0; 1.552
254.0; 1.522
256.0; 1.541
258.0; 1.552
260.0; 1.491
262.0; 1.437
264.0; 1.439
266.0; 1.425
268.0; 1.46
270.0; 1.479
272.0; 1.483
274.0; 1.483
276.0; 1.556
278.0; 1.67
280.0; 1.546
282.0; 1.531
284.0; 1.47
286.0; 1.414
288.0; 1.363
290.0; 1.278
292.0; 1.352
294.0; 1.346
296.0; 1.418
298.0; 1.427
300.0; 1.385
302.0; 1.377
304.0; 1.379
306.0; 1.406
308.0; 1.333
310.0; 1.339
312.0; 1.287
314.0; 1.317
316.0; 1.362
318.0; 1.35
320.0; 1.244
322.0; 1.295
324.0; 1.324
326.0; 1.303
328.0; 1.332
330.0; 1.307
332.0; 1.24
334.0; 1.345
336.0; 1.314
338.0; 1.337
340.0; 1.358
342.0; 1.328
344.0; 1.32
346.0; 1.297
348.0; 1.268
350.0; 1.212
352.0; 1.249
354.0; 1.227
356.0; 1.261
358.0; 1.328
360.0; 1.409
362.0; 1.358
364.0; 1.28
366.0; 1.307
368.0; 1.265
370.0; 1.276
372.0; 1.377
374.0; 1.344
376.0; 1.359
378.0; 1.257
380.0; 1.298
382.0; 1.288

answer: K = -0.21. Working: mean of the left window 1.34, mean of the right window 1.37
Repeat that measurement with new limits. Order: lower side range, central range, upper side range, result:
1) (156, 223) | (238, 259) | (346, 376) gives -0.15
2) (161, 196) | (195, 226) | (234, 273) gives -0.13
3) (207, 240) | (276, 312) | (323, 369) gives 0.06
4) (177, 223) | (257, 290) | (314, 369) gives -0.06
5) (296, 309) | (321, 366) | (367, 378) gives 0.03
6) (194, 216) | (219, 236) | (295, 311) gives -0.23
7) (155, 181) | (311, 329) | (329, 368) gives -0.01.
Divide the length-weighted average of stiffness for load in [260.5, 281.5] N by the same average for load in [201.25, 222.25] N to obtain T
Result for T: 0.9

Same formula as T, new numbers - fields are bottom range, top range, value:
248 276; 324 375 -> 0.87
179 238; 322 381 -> 0.82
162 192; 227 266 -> 1.23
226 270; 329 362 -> 0.81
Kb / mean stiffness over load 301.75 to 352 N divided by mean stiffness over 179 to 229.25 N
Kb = 0.85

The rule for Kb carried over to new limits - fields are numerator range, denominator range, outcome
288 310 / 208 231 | 0.77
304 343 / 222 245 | 0.76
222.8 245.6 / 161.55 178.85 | 1.37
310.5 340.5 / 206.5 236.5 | 0.75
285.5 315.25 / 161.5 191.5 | 1.04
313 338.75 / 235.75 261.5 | 0.83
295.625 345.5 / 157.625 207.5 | 0.99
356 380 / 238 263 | 0.85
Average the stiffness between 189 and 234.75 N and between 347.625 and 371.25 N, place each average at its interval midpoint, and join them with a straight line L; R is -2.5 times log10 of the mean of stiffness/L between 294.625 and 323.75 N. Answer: 0.042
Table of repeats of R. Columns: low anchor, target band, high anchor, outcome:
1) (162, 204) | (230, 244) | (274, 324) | -0.23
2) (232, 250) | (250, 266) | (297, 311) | 0.05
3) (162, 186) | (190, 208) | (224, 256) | 0.01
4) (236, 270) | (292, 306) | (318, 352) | 0.02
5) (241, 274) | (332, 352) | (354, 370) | 0.04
